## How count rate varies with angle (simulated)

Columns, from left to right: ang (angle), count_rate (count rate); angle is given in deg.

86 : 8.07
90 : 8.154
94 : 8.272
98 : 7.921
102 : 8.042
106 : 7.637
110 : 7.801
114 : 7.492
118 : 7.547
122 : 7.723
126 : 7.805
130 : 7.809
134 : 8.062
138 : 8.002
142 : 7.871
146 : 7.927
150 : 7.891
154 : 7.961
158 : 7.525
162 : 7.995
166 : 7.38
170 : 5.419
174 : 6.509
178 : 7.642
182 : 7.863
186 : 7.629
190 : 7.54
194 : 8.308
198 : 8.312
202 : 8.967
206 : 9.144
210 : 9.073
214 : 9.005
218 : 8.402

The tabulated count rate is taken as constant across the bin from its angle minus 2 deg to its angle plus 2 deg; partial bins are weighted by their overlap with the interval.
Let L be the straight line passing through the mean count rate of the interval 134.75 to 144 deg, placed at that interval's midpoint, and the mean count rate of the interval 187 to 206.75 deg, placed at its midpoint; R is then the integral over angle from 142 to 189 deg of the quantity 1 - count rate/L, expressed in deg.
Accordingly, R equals 4.0 deg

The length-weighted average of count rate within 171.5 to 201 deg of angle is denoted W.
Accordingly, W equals 7.69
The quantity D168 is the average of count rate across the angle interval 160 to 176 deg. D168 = 6.83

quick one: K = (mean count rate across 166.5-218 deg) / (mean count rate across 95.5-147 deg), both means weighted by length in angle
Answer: 1.02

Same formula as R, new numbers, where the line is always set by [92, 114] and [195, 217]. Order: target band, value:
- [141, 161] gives 1.19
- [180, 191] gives 1.23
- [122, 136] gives 0.46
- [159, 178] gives 3.47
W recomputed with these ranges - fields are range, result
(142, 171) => 7.54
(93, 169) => 7.79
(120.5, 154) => 7.89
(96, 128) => 7.75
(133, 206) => 7.75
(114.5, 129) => 7.68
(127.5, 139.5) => 7.95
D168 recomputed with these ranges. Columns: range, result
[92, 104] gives 8.08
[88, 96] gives 8.21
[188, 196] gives 7.92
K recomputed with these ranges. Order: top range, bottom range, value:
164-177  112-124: 0.86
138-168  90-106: 0.97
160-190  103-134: 0.94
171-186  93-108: 0.91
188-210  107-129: 1.11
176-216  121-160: 1.06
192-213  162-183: 1.25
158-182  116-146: 0.91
